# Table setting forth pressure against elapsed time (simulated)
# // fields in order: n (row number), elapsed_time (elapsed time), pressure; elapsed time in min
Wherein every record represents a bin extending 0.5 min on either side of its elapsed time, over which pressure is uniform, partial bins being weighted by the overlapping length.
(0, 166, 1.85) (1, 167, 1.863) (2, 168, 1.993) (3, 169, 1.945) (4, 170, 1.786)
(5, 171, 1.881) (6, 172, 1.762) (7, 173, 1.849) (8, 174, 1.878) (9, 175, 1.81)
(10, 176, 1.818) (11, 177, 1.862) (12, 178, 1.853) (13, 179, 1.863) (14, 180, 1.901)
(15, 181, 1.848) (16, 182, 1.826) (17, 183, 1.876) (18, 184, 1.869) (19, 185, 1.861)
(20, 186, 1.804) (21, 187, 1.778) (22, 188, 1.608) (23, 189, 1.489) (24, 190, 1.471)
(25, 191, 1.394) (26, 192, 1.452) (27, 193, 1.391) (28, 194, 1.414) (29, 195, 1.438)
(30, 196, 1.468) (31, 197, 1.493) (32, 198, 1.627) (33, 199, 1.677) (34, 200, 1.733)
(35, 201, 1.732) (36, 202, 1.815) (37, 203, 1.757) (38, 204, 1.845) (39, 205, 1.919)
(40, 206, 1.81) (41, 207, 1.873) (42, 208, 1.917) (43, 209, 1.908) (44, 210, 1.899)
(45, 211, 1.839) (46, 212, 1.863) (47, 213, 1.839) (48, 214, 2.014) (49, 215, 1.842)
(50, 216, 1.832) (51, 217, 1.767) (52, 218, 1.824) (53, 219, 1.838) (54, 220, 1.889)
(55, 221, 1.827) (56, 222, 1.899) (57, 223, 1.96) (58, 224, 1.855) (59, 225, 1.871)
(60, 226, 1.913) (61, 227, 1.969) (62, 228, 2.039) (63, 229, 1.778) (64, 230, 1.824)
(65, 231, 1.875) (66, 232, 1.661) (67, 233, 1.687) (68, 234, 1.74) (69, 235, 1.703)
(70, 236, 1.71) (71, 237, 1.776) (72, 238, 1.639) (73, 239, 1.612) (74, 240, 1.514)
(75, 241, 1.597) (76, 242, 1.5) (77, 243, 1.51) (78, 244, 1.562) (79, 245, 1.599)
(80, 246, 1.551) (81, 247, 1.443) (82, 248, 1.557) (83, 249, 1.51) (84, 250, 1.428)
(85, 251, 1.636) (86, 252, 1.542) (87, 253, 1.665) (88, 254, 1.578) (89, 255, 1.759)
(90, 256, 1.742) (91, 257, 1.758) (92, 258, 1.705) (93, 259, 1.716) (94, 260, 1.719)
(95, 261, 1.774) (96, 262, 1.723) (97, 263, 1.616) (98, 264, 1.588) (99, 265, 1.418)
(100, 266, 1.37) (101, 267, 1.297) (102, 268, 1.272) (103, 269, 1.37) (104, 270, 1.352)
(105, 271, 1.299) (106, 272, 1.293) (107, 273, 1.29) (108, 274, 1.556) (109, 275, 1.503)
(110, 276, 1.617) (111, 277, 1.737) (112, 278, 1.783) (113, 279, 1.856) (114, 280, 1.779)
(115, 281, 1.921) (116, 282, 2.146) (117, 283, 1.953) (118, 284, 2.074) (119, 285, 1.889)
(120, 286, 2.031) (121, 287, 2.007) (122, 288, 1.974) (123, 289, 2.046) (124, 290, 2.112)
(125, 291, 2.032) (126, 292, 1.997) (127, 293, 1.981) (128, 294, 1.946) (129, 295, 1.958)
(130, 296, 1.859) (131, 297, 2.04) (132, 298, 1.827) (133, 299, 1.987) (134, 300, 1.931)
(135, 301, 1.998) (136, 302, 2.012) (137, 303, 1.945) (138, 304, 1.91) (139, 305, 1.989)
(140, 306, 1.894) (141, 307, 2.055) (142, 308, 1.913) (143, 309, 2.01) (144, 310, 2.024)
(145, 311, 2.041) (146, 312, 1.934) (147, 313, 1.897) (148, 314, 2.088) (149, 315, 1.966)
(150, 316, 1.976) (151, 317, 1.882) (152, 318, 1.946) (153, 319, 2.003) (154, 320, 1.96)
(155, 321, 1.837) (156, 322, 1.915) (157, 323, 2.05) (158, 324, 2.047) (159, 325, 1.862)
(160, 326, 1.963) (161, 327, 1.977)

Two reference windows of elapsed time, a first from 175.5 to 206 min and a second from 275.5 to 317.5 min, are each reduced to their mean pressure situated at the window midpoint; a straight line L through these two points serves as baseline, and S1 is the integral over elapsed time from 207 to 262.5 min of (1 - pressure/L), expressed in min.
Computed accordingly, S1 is 1.8 min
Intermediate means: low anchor 1.7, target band 1.74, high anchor 1.95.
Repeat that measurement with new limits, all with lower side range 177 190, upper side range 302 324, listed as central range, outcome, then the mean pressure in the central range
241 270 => 4.9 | 1.56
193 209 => 1.0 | 1.7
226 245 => 1.5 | 1.71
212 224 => -0.2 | 1.87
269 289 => 1.9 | 1.74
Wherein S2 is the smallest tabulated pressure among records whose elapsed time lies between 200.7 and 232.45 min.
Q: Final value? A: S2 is 1.661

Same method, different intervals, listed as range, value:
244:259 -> 1.428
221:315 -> 1.272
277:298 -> 1.737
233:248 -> 1.443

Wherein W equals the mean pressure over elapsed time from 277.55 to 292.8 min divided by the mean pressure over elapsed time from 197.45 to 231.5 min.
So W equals 1.1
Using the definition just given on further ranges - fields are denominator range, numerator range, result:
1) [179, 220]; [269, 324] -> 1.08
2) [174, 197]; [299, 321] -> 1.17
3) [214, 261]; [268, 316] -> 1.08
